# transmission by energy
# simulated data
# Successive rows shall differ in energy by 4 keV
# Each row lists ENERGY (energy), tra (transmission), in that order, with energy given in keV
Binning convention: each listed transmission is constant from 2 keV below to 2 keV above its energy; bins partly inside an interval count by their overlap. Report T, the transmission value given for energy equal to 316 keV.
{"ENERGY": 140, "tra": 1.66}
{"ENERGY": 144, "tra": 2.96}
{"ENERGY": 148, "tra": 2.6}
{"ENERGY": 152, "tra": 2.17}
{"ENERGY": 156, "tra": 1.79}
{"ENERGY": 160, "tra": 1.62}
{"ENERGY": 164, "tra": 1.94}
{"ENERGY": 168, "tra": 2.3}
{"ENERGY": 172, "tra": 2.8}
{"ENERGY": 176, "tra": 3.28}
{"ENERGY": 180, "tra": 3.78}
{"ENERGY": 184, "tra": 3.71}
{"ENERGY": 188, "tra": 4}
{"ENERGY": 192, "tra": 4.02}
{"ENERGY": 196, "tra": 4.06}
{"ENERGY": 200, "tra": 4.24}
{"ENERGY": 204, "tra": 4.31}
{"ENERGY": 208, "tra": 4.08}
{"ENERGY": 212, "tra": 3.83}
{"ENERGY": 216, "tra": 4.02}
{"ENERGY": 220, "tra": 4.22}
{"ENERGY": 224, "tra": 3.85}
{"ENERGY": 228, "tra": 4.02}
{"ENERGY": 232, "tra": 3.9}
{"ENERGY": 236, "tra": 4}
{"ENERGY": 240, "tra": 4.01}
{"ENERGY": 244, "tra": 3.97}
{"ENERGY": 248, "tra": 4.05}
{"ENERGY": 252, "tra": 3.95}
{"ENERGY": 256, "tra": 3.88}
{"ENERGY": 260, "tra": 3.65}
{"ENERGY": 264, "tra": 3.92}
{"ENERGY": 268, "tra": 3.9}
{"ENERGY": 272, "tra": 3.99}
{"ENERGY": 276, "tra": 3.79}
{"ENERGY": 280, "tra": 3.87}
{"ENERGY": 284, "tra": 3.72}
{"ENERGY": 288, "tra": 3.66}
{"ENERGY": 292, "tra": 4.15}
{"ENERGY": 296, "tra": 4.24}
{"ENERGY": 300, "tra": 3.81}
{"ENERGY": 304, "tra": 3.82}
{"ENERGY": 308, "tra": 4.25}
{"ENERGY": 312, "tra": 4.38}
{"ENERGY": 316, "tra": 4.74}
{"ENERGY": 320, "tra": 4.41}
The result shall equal 4.74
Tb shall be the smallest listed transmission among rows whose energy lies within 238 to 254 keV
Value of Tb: 3.95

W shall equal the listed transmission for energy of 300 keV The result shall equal 3.81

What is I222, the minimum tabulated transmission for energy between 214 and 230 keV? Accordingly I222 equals 3.85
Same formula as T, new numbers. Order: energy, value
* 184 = 3.71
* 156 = 1.79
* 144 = 2.96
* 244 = 3.97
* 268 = 3.9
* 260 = 3.65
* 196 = 4.06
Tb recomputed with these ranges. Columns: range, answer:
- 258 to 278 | 3.65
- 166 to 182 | 2.3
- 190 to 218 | 3.83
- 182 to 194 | 3.71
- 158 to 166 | 1.62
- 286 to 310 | 3.66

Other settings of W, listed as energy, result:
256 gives 3.88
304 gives 3.82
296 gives 4.24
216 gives 4.02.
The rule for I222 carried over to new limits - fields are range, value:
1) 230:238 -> 3.9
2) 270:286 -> 3.72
